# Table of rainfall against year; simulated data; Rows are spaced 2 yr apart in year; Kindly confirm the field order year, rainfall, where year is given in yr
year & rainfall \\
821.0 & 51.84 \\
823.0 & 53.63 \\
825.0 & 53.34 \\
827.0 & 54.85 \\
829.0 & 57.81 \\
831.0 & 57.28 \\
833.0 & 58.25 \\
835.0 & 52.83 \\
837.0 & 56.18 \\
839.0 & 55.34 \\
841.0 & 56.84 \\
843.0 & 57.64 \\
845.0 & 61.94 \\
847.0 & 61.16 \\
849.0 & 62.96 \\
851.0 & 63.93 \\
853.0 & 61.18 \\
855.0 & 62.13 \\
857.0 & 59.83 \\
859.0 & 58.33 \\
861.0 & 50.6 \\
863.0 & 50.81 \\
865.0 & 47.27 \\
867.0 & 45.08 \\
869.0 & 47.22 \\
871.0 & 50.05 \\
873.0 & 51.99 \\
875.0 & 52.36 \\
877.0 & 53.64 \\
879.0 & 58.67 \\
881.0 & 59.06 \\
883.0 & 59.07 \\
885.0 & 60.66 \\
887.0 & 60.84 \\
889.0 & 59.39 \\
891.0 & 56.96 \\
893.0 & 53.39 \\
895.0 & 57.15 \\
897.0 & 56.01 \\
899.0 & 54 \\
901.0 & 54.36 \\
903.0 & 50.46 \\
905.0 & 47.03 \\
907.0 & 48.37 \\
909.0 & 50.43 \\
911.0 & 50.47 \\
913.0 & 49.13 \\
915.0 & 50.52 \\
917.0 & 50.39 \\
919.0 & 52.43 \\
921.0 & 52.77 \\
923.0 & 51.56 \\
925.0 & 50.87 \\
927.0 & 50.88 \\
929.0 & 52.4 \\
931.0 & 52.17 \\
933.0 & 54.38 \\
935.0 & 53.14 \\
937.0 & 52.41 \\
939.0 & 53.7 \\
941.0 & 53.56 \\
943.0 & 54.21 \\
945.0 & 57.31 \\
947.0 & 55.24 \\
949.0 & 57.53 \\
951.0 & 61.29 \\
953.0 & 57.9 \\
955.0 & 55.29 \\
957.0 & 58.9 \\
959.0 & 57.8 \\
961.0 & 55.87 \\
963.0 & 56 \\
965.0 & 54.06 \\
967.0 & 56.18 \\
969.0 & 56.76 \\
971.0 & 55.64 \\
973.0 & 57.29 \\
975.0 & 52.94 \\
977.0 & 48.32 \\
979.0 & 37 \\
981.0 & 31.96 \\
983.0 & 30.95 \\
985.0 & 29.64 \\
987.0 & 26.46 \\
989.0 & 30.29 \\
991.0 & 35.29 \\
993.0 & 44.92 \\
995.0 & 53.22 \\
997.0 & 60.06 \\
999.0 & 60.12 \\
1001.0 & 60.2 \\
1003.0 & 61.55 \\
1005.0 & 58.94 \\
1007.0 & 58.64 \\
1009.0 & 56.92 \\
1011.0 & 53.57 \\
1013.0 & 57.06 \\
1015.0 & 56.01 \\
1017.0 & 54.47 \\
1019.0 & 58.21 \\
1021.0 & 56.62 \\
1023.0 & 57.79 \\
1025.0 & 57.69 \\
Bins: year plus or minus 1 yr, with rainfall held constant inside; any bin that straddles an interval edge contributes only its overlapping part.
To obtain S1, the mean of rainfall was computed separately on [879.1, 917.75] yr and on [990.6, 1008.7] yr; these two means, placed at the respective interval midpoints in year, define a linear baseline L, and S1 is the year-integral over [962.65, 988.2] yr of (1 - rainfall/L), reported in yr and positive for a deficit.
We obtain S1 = 4.6 yr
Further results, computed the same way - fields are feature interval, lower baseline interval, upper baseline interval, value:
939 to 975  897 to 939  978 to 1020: -4.55 yr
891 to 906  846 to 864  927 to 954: 0.91 yr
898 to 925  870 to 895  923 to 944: 1.68 yr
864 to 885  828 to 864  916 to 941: 1.20 yr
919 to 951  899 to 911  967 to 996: -4.27 yr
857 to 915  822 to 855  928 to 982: 2.92 yr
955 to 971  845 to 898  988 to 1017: -0.63 yr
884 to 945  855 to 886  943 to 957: 2.80 yr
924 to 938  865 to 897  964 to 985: -0.43 yr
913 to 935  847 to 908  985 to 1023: 0.90 yr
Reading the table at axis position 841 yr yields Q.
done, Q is 56.84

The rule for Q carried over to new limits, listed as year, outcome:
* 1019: 58.21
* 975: 52.94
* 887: 60.84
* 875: 52.36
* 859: 58.33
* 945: 57.31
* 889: 59.39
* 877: 53.64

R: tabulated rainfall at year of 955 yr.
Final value 55.29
